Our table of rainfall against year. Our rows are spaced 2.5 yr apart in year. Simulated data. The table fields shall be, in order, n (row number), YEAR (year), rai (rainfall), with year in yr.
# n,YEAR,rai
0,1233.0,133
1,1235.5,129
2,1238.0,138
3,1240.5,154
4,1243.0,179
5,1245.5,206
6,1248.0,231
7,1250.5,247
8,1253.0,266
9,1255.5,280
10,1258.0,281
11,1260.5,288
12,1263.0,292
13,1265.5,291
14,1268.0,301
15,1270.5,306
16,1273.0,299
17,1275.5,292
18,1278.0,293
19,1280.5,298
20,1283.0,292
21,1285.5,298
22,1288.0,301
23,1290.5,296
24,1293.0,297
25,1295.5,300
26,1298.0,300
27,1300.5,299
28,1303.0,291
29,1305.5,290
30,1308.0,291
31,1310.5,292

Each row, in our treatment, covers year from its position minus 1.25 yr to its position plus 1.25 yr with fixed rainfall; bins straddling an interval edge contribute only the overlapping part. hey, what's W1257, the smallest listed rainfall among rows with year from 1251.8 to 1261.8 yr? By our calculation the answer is 266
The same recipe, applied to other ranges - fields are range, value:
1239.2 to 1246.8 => 154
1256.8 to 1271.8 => 281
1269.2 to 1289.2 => 292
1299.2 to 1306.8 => 290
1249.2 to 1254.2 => 247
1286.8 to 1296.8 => 296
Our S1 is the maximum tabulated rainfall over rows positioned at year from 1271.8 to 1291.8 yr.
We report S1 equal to 301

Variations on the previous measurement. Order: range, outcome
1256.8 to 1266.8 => 292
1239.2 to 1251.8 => 247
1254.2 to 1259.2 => 281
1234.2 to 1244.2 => 179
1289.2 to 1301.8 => 300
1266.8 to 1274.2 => 306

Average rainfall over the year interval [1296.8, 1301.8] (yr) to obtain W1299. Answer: 299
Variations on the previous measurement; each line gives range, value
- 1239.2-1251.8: 203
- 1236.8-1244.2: 157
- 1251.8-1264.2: 281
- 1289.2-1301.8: 298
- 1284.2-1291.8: 298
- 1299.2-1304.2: 295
